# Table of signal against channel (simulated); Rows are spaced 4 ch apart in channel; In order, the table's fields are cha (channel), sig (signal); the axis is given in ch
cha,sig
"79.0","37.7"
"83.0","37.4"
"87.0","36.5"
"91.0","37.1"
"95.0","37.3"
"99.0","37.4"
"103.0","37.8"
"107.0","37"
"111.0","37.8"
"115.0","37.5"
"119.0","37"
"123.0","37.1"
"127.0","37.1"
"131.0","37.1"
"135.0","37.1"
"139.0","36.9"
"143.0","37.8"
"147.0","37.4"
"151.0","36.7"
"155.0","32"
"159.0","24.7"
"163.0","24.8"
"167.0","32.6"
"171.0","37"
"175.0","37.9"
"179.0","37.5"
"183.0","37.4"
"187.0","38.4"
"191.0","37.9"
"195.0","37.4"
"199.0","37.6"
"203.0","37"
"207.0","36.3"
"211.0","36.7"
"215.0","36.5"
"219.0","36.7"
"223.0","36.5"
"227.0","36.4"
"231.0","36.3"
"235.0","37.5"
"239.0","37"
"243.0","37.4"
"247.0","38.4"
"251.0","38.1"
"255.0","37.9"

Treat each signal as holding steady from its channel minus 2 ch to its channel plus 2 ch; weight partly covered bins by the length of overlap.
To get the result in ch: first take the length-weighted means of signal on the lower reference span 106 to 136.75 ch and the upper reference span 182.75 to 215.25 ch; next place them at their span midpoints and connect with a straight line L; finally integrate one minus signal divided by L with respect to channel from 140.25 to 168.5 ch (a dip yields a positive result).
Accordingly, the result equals 3.67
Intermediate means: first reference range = 37.2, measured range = 32.4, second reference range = 37.3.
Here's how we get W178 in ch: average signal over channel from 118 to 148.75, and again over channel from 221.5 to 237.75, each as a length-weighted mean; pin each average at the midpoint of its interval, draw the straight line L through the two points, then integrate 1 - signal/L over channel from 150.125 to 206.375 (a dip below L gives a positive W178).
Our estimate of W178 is 3.1 ch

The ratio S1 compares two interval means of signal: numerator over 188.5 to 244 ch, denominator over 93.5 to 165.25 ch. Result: 1.04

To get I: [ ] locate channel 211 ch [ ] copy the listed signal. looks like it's 36.7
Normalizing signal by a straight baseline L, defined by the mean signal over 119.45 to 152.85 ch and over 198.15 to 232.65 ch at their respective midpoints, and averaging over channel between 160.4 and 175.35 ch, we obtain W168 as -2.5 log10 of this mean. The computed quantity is 0.15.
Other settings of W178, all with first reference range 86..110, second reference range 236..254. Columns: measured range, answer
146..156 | 0.5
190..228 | 0.7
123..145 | 0.1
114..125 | 0.0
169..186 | 0.0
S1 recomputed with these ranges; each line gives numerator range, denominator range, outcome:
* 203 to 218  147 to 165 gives 1.20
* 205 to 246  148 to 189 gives 1.08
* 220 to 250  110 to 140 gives 1.00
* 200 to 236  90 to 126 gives 0.98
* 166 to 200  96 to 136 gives 1.00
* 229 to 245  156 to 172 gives 1.26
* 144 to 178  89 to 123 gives 0.89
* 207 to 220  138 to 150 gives 0.98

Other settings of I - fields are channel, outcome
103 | 37.8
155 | 32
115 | 37.5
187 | 38.4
